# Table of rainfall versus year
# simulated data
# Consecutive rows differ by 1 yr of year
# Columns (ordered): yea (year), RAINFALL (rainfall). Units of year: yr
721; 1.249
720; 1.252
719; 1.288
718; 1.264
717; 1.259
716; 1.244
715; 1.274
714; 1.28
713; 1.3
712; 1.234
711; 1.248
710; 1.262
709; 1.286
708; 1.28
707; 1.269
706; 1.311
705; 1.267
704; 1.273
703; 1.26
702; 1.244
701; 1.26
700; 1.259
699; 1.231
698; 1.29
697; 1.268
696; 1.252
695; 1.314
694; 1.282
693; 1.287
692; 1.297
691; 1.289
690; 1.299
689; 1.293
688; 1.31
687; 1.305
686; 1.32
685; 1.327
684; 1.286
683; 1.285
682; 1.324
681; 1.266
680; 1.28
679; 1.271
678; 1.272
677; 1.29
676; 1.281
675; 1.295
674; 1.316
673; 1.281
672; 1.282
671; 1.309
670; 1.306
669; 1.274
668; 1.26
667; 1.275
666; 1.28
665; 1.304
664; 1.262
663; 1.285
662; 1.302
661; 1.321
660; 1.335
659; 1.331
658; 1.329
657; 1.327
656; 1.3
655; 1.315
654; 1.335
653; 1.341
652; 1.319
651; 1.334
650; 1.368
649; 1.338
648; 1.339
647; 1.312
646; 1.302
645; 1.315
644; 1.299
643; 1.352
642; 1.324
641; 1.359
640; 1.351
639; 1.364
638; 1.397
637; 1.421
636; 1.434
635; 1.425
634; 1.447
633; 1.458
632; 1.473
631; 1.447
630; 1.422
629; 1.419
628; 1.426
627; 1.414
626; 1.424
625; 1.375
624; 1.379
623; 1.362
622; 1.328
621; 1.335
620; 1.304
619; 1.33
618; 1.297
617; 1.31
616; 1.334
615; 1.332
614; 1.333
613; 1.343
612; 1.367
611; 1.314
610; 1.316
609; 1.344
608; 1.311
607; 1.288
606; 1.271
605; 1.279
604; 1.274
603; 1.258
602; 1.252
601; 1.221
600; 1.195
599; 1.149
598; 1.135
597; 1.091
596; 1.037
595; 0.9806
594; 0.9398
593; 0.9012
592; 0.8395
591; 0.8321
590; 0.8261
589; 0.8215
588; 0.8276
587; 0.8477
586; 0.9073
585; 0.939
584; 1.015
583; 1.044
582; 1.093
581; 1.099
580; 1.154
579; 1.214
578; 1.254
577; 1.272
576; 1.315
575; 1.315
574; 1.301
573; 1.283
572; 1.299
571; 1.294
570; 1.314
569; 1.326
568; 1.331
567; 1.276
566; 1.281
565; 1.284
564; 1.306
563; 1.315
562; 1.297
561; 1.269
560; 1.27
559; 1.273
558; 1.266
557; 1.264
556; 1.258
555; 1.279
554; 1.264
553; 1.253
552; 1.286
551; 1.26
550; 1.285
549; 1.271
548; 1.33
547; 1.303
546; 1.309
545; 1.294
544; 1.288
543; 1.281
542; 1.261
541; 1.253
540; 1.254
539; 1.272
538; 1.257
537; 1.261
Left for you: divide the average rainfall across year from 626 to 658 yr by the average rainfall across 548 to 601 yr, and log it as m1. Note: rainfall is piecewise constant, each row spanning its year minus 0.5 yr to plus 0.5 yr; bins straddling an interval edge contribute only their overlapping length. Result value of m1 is 1.18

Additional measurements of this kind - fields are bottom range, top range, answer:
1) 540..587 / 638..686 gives 1.05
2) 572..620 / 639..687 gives 1.13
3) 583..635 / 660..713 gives 1.05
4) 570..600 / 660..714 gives 1.19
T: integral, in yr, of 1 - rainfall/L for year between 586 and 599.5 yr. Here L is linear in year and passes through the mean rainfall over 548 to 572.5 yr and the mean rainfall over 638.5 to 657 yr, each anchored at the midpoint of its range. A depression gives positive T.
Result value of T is 3.8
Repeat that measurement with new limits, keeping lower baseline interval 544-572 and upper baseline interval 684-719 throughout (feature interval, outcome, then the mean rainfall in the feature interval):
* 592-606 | 1.7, 1.13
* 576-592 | 3.4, 1.01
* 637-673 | -1.1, 1.32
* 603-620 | -0.4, 1.31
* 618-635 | -1.5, 1.39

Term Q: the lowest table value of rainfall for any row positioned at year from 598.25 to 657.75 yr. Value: 1.149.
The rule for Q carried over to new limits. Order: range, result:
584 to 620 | 0.8215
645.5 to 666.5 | 1.262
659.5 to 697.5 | 1.252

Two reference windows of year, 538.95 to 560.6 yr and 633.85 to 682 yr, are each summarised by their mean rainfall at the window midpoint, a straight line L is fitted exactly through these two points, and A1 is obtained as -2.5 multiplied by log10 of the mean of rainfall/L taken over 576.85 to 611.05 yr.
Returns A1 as 0.180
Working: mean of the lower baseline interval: 1.28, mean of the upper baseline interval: 1.32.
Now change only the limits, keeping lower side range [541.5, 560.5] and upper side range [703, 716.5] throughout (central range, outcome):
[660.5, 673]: -0.013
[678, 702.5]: -0.011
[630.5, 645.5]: -0.095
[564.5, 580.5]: -0.004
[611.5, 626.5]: -0.057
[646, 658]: -0.046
